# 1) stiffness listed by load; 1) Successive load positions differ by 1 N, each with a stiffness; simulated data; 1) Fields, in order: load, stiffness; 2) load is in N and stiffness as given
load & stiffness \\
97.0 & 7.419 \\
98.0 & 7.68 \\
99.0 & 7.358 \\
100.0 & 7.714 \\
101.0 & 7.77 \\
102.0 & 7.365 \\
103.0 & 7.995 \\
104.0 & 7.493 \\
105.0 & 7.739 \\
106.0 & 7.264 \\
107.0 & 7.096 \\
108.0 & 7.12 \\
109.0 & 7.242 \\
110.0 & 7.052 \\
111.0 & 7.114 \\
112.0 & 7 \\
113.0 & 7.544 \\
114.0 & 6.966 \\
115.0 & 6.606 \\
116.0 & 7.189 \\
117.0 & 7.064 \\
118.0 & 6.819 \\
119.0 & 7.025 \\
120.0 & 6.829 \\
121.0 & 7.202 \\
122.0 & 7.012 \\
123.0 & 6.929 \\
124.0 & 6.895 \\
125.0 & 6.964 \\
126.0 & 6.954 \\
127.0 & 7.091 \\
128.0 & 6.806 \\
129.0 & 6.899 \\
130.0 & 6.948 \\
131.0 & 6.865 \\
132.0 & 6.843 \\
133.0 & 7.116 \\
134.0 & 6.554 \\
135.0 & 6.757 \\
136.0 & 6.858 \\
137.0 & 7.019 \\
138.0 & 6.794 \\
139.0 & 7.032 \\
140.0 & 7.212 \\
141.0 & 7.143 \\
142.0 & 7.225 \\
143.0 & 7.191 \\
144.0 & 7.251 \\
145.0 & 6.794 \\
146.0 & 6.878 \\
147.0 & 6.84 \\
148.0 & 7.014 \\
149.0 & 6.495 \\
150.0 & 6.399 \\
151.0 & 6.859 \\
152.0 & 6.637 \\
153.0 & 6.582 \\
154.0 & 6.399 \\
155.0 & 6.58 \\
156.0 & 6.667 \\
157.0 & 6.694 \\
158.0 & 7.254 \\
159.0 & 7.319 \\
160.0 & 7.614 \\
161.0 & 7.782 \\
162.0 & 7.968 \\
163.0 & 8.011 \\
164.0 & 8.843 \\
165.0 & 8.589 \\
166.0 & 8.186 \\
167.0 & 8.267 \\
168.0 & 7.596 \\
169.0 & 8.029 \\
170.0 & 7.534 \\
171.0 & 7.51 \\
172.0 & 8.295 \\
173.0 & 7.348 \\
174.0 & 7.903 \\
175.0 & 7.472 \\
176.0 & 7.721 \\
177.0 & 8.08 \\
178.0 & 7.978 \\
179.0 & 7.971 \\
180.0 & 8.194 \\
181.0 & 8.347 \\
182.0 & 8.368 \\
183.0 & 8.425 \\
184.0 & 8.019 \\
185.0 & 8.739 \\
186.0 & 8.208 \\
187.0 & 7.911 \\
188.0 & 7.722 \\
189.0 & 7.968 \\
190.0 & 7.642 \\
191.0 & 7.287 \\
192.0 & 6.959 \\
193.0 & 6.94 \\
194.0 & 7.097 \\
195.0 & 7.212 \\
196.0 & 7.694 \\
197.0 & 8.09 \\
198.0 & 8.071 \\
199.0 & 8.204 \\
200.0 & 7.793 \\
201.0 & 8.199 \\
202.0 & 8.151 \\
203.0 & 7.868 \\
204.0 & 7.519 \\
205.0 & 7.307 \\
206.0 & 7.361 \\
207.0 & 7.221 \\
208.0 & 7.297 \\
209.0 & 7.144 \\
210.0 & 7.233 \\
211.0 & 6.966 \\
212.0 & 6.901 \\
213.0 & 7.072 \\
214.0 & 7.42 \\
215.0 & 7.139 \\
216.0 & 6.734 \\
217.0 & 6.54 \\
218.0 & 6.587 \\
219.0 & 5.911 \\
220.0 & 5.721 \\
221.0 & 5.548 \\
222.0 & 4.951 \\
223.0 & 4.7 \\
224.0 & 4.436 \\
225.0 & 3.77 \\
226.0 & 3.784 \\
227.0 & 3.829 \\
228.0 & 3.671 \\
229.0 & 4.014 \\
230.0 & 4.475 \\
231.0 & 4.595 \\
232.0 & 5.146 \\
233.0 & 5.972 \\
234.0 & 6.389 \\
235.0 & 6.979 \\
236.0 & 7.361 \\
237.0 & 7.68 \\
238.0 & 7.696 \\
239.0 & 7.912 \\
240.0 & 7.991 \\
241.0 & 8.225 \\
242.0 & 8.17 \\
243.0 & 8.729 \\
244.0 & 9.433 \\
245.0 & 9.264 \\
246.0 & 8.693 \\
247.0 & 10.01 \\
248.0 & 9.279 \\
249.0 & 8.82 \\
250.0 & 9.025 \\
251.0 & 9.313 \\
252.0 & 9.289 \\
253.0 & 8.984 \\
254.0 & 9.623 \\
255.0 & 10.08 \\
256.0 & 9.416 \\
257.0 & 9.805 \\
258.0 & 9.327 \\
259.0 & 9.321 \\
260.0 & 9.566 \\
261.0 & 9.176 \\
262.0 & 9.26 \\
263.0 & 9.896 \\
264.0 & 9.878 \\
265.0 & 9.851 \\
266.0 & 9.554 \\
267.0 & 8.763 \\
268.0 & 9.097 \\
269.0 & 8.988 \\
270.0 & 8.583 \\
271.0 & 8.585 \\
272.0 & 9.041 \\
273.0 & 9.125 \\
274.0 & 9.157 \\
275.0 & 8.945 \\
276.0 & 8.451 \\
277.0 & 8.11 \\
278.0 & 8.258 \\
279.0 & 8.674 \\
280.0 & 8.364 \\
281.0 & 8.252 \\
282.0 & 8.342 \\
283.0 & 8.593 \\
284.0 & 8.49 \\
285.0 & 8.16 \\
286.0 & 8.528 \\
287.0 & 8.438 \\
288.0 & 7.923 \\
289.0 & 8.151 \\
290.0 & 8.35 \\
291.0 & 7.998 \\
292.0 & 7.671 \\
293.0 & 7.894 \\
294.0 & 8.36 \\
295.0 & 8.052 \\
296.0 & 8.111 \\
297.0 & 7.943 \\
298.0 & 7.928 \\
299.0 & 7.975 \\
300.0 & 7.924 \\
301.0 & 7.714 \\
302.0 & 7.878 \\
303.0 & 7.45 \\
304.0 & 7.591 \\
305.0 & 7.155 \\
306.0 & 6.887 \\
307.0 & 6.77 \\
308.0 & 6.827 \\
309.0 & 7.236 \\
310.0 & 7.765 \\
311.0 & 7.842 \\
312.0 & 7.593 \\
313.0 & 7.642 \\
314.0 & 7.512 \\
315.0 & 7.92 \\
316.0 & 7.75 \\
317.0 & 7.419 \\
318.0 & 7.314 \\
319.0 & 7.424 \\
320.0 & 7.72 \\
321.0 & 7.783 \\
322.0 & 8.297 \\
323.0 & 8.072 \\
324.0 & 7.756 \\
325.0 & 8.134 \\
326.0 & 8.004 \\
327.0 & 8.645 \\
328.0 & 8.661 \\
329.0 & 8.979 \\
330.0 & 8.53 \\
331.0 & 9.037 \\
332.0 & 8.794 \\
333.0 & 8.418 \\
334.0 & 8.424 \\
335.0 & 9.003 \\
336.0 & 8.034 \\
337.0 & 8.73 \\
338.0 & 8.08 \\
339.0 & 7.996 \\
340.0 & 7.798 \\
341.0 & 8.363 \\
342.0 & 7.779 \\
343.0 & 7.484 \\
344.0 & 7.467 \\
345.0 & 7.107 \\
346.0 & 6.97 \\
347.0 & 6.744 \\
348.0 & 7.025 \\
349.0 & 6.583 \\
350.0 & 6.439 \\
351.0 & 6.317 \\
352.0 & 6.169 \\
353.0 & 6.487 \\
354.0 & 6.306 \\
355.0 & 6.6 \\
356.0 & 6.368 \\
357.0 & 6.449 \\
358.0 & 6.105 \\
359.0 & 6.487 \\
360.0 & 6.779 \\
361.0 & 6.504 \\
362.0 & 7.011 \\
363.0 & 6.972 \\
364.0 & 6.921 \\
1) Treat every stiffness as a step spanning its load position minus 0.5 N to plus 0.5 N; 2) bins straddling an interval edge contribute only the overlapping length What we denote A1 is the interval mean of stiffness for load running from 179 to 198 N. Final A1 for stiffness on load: 7.83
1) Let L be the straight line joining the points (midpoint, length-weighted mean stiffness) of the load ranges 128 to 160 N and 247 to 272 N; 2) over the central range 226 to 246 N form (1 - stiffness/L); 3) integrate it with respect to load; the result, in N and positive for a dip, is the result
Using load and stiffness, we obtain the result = 4.9 N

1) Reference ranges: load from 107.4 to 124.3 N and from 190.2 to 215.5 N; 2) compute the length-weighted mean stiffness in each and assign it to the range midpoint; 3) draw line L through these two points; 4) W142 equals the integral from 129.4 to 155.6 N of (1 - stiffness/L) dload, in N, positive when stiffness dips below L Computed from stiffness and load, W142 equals 1.1 N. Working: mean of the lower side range 7.04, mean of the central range 6.86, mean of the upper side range 7.45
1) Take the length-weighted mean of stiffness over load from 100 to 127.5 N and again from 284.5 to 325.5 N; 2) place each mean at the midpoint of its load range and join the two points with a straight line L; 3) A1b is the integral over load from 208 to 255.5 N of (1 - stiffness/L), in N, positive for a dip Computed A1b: 3.4 N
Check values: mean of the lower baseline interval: 7.17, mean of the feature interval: 7.01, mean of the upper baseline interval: 7.78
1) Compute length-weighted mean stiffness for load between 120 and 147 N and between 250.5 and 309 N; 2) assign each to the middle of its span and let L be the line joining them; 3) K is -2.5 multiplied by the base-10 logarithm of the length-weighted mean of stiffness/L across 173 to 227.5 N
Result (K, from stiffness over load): 0.08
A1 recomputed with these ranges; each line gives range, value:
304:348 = 7.84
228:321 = 8.16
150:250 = 7.26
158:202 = 7.88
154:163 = 7.23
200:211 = 7.52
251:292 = 8.9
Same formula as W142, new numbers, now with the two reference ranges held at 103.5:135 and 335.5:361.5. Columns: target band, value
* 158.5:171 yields -1.6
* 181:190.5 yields -1.5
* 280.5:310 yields -3.5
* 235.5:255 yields -4.7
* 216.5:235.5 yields 5.2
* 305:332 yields -3.0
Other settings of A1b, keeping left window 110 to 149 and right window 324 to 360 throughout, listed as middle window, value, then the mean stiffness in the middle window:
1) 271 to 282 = -1.86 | 8.62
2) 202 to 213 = -0.19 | 7.31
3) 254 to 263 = -2.70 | 9.52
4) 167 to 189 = -2.69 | 7.98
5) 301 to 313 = 0.11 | 7.39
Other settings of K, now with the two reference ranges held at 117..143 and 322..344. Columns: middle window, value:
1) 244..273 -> -0.19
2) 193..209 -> -0.03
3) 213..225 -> 0.26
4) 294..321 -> 0.07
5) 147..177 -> -0.04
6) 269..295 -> -0.06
